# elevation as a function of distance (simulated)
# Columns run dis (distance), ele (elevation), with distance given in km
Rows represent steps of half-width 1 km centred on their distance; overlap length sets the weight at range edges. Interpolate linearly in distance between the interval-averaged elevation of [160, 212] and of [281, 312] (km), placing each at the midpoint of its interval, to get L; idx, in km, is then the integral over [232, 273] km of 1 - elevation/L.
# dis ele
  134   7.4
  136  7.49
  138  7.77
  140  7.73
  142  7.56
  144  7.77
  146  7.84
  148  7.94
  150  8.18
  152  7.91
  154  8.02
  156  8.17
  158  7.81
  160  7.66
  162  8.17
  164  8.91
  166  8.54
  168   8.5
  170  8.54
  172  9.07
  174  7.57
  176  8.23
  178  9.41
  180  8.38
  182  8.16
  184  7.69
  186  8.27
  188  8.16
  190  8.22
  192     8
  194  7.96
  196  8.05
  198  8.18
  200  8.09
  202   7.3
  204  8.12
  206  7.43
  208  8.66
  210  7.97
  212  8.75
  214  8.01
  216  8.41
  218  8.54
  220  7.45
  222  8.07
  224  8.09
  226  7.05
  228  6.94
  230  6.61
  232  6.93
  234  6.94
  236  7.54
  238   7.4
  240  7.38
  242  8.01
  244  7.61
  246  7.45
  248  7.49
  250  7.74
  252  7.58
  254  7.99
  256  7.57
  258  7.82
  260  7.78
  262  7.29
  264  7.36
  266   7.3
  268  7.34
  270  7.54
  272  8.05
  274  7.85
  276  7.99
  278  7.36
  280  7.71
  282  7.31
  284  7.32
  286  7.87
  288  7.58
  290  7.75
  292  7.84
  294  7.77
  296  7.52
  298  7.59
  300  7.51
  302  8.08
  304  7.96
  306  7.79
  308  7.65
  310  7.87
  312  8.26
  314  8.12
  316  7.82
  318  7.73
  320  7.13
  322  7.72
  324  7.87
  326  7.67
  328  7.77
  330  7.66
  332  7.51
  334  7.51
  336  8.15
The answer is 1.9 km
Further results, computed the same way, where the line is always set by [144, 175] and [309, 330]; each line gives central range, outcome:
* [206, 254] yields 2.0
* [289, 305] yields 0.2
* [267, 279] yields 0.3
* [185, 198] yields 0.0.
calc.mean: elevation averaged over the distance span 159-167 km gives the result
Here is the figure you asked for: 8.32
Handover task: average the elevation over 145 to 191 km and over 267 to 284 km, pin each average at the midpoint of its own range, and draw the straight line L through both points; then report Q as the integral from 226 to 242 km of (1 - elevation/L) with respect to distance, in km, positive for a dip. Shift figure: 1.4 km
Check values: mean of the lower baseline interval 8.23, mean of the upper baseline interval 7.62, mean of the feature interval 7.16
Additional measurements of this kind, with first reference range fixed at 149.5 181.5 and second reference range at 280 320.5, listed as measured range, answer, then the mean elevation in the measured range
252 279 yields 0.9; 7.63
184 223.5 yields 0.4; 8.08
